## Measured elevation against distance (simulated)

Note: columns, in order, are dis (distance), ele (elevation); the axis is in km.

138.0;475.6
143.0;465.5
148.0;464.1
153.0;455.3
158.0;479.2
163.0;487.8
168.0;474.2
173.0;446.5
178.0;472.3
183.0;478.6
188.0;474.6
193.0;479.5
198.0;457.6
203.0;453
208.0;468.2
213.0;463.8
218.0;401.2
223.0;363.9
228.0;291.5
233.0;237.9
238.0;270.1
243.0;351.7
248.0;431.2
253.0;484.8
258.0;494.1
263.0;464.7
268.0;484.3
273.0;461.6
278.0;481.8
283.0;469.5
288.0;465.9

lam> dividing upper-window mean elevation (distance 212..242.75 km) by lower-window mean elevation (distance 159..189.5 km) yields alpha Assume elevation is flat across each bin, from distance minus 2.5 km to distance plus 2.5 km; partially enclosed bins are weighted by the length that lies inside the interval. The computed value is 0.70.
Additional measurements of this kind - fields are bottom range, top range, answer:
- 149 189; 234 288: 0.92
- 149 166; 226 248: 0.64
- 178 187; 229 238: 0.54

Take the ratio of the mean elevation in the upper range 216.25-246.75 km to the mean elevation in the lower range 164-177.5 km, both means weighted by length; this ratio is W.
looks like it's 0.69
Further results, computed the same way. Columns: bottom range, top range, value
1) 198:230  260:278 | 1.14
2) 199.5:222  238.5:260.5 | 0.96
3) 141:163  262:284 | 1.01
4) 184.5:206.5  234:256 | 0.81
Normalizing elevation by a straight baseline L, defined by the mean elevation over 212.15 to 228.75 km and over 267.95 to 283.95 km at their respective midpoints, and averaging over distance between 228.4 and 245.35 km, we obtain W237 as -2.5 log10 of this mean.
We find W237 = 0.39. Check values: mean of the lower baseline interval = 381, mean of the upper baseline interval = 473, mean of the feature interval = 287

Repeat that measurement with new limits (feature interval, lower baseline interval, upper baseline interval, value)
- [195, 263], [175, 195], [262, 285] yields 0.183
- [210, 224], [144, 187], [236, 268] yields 0.065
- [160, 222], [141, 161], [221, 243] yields -0.209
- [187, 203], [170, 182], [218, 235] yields -0.152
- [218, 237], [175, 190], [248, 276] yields 0.464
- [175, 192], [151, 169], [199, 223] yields -0.039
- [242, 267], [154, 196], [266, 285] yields 0.049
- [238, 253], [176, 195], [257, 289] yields 0.222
